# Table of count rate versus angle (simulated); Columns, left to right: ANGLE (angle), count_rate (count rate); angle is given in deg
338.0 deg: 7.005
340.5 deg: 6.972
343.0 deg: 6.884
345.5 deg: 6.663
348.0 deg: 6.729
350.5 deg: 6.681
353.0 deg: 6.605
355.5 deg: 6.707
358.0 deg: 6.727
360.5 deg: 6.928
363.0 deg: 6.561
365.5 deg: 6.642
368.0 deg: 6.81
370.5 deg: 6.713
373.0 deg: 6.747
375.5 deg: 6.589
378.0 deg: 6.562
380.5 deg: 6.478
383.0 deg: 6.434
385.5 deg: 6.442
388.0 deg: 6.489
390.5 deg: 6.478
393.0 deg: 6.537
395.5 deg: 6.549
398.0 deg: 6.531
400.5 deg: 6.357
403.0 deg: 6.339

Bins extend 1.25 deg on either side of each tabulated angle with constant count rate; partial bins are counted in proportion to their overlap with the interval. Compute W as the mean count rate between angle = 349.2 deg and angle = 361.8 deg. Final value 6.73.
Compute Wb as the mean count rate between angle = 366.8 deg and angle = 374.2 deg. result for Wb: 6.76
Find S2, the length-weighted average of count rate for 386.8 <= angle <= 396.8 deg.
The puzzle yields 6.51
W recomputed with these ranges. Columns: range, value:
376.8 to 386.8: 6.48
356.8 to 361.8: 6.83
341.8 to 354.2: 6.71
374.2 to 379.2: 6.58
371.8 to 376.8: 6.67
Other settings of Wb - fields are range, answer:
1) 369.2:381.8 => 6.62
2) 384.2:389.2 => 6.46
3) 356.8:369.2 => 6.73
